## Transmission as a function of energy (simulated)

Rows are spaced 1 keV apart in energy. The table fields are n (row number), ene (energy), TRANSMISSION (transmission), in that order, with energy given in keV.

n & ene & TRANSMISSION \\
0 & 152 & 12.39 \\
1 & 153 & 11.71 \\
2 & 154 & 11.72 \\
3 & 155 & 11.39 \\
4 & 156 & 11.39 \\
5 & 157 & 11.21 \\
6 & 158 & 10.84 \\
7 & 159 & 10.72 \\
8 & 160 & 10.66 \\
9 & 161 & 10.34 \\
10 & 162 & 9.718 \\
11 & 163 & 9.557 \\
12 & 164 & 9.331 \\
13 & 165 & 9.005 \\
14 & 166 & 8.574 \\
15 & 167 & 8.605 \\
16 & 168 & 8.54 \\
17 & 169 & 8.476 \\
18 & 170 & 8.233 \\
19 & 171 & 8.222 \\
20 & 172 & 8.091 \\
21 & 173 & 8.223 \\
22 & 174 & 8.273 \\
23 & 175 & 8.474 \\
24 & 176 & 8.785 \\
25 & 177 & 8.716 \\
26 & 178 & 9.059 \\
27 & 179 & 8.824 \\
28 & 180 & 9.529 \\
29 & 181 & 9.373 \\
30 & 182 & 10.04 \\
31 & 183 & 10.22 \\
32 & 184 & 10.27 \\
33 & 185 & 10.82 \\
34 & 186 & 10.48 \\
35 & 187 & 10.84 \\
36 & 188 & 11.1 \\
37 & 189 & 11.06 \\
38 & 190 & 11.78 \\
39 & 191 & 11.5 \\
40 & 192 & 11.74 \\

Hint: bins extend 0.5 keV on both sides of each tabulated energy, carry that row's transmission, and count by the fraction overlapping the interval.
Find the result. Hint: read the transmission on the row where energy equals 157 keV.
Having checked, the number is 11.21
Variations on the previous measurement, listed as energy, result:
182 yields 10.04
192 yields 11.74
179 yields 8.824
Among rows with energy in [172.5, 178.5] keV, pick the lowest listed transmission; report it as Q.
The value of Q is 8.223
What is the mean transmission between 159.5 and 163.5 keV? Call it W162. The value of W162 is 10.1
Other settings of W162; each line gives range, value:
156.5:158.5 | 11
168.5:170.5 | 8.35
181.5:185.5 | 10.3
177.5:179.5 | 8.94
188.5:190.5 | 11.4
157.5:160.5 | 10.7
